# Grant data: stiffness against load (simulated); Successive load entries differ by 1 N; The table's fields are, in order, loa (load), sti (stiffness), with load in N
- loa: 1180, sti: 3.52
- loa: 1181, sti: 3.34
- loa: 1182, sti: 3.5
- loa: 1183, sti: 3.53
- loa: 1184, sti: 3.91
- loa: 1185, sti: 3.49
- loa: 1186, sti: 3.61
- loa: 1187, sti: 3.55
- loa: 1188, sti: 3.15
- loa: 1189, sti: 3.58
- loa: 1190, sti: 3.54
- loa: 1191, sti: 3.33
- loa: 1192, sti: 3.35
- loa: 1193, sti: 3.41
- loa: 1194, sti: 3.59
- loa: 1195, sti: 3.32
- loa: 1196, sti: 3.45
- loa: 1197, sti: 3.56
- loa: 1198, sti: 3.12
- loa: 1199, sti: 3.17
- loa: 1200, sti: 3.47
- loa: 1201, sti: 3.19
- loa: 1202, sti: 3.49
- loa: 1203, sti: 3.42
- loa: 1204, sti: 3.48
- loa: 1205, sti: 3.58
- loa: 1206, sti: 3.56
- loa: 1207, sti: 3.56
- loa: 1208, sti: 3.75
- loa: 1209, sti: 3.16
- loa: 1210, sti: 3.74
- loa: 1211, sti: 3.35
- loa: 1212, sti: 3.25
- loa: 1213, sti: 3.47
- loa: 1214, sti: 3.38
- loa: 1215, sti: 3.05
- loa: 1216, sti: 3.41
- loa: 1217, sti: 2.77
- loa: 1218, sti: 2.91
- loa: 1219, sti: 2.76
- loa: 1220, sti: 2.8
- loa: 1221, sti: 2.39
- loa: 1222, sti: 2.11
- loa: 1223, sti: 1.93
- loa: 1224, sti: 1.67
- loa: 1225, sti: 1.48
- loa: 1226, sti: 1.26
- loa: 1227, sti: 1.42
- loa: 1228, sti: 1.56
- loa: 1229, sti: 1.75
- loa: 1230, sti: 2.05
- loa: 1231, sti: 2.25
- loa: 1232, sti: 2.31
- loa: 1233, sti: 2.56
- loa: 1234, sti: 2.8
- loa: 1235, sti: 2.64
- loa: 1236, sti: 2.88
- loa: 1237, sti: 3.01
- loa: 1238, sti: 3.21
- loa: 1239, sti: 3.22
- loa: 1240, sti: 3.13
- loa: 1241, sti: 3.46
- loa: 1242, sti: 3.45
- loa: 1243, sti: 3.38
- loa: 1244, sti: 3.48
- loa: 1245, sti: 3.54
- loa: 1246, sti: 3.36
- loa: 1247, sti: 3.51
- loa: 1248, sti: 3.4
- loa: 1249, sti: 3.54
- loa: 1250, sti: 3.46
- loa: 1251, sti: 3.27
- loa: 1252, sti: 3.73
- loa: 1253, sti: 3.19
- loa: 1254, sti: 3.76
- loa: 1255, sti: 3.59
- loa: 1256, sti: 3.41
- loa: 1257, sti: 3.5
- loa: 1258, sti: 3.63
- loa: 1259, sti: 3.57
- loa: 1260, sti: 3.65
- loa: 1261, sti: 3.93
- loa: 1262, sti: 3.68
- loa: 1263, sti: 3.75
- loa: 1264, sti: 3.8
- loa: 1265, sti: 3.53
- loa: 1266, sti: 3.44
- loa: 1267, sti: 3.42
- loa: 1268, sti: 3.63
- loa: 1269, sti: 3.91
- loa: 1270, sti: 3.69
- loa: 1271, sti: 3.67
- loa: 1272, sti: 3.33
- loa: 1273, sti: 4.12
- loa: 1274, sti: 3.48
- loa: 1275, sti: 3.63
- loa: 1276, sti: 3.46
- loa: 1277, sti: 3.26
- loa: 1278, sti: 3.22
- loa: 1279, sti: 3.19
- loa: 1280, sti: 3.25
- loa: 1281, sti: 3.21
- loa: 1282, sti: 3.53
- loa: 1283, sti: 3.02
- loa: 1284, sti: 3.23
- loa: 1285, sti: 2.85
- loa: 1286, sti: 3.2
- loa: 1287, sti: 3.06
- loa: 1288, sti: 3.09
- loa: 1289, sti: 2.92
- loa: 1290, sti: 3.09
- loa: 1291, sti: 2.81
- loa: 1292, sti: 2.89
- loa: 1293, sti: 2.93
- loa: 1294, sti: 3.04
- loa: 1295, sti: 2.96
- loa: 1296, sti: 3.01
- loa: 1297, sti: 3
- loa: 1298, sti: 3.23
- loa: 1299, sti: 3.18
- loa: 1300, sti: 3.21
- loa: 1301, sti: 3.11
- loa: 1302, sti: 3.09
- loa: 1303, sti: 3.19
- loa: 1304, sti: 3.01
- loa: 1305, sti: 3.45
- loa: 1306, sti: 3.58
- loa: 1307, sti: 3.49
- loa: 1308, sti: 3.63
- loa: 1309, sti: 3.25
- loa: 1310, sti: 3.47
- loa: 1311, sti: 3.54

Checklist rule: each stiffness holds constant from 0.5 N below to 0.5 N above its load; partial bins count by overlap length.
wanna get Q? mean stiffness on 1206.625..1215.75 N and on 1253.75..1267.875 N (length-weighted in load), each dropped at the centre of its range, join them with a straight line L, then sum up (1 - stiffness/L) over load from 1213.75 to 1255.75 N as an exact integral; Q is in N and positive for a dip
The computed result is 8.2 N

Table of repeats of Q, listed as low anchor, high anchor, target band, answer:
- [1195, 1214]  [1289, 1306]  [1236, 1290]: -3.6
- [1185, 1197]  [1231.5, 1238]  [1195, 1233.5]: 3.3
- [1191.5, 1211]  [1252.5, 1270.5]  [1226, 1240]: 4.4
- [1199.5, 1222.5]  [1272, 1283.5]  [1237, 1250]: -0.3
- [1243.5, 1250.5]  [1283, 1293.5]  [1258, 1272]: -1.7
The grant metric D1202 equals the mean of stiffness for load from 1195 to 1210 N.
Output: 3.43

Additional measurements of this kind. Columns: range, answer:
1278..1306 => 3.11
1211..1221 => 3.07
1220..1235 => 2.02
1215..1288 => 3.11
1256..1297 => 3.36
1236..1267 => 3.48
